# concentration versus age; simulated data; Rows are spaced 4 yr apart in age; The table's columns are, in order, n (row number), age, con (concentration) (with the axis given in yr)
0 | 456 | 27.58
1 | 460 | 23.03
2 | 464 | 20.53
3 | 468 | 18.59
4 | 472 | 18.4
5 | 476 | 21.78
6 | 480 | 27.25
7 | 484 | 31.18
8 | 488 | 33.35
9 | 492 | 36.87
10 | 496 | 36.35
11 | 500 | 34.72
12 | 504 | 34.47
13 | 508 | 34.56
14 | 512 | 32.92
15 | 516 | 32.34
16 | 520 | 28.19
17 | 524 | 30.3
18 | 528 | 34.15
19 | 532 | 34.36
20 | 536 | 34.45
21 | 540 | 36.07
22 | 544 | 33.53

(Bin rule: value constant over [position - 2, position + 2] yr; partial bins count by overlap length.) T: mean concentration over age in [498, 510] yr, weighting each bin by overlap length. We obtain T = 34.6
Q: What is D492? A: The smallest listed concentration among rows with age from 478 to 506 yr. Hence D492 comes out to 27.25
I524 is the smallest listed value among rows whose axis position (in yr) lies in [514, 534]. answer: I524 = 28.19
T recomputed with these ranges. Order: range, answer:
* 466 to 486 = 23.4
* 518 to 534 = 31.8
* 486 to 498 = 35.5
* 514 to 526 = 30.3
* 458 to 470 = 20.7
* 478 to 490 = 30.6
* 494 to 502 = 35.5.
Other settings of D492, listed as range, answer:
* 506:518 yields 32.34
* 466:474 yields 18.4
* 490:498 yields 36.35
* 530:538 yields 34.36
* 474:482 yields 21.78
